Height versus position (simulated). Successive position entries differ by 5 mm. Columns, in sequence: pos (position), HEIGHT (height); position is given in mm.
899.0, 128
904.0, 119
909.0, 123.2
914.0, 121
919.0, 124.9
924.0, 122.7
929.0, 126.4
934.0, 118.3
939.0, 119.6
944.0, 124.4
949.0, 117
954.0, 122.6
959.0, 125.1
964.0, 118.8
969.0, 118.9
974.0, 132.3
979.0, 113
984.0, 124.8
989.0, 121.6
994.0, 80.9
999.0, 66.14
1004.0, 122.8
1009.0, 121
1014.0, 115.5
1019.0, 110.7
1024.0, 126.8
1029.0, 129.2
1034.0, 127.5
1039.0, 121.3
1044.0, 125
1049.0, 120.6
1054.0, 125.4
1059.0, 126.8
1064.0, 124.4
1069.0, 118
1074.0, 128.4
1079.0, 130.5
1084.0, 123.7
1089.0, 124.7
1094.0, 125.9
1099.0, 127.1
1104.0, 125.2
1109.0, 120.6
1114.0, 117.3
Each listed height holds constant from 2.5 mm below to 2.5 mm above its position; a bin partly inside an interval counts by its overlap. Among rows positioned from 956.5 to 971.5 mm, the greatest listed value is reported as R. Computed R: 125.1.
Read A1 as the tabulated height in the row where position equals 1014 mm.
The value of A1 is 115.5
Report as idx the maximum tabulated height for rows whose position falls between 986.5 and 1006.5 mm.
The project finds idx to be 122.8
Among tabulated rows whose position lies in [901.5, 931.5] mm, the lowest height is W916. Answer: 119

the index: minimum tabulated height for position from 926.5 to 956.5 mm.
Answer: 117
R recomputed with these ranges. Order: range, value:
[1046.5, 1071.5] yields 126.8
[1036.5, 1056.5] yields 125.4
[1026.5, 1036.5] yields 129.2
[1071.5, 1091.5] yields 130.5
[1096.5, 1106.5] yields 127.1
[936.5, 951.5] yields 124.4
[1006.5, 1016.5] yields 121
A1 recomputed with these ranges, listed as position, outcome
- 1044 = 125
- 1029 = 129.2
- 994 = 80.9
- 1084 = 123.7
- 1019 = 110.7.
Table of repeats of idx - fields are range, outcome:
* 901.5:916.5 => 123.2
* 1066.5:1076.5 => 128.4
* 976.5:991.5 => 124.8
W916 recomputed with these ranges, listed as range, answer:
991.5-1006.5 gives 66.14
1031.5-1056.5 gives 120.6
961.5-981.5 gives 113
